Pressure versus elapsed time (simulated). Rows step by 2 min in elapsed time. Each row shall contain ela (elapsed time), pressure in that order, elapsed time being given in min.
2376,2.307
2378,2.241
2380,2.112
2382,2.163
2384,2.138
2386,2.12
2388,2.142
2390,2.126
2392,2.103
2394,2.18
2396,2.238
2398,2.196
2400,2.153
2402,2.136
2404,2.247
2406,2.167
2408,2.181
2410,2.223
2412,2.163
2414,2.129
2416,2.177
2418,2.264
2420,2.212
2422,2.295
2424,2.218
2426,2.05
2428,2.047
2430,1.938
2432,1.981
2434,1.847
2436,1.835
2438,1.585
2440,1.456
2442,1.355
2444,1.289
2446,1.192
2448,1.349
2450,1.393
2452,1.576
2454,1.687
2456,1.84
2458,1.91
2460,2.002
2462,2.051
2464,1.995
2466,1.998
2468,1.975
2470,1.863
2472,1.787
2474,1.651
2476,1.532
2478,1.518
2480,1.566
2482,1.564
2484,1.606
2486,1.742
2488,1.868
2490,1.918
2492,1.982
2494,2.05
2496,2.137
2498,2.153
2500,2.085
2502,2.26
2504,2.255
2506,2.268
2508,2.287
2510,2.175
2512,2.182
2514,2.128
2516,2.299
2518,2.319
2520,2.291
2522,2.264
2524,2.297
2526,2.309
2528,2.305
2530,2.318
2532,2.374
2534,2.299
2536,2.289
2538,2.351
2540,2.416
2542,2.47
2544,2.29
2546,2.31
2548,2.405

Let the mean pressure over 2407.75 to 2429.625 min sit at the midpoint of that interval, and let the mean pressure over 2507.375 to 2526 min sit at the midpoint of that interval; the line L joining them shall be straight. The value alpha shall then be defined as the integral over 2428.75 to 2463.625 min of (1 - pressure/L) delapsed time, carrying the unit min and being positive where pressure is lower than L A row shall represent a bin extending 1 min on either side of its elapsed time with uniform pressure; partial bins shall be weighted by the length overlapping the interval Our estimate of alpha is 8.3 min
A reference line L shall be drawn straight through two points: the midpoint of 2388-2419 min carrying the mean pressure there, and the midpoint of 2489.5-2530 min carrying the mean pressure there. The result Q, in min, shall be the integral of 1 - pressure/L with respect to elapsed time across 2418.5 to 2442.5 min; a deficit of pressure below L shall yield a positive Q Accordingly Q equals 2.9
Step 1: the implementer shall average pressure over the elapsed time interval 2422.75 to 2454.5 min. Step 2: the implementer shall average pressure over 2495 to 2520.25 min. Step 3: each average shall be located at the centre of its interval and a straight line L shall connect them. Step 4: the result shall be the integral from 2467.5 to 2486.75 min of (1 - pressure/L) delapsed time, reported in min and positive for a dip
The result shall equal 3.0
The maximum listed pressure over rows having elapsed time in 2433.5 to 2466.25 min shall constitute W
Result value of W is 2.051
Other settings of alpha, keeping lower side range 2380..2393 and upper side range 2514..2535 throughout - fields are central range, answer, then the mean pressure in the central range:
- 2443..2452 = 3.5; 1.34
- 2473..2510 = 5.6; 1.92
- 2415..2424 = -0.3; 2.23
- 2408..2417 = 0.0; 2.17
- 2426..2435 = 0.9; 1.96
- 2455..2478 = 3.8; 1.86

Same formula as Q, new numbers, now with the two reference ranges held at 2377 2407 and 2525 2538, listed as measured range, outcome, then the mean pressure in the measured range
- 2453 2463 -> 1.52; 1.9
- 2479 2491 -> 2.95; 1.71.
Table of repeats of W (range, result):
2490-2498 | 2.153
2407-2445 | 2.295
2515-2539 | 2.374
